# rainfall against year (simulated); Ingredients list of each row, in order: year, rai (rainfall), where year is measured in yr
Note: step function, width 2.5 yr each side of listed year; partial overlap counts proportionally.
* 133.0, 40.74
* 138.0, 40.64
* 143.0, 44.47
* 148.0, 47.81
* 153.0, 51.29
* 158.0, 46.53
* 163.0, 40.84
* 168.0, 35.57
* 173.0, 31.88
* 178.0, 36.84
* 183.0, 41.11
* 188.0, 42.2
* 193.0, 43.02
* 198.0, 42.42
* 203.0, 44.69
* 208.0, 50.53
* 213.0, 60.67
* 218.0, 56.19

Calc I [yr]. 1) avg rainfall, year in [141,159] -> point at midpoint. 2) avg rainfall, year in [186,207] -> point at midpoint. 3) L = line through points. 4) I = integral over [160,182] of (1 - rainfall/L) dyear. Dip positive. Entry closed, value 4.33 yr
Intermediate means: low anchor 47.7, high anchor 43.6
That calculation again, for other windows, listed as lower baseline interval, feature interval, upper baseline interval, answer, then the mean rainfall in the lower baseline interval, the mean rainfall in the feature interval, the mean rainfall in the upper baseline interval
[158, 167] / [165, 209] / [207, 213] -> 7.2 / 41.5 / 40.6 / 54.8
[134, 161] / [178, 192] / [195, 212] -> 1.7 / 45.7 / 40.9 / 47.1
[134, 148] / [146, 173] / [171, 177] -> -3.9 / 43.3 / 43.2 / 33.1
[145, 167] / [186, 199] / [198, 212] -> 1.4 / 45.8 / 42.6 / 48.1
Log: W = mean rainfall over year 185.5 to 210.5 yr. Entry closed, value 44.6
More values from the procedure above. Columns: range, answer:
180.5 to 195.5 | 42.1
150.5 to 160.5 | 48.9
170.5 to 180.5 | 34.4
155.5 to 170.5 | 41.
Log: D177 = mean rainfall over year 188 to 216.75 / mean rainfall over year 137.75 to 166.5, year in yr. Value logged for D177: 1.06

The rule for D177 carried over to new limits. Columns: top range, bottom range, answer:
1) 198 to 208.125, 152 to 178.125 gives 1.14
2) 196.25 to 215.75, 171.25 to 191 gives 1.30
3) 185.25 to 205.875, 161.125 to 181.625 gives 1.19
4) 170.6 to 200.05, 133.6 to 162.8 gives 0.87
